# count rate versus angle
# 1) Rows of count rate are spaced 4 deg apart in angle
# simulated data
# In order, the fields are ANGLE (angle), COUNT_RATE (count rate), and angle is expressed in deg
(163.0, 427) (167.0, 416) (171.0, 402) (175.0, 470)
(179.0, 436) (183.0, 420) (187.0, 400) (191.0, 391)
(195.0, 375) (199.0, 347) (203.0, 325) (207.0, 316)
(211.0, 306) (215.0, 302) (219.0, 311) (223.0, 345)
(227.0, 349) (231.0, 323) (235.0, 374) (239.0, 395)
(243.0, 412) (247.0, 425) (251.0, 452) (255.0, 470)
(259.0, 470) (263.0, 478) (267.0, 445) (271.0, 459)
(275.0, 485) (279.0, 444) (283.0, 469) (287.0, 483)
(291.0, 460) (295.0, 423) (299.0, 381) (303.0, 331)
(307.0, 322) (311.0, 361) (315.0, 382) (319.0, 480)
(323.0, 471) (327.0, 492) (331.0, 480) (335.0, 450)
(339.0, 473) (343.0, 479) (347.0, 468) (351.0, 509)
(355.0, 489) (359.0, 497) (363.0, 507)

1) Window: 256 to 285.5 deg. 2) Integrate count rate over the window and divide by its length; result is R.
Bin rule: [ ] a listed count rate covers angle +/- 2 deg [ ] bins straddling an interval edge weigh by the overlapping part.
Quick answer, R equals 465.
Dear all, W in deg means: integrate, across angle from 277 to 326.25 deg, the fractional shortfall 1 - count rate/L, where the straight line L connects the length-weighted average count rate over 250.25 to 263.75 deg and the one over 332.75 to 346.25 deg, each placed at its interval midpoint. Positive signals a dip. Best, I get 5.1 deg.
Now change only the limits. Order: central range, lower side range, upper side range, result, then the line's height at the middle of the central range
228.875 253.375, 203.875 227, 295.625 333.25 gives -3.8 deg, 343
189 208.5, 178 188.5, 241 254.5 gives 3.2 deg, 422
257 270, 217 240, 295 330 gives -3.2 deg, 372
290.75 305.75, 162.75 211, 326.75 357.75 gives 2.2 deg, 454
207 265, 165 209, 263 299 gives 5.7 deg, 424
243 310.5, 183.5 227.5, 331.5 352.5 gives -3.9 deg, 413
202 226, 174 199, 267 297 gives 5.9 deg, 423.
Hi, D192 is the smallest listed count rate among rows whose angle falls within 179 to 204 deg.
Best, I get 325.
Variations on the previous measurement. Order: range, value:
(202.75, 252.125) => 302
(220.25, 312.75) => 322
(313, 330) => 382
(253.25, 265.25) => 470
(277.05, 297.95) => 423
